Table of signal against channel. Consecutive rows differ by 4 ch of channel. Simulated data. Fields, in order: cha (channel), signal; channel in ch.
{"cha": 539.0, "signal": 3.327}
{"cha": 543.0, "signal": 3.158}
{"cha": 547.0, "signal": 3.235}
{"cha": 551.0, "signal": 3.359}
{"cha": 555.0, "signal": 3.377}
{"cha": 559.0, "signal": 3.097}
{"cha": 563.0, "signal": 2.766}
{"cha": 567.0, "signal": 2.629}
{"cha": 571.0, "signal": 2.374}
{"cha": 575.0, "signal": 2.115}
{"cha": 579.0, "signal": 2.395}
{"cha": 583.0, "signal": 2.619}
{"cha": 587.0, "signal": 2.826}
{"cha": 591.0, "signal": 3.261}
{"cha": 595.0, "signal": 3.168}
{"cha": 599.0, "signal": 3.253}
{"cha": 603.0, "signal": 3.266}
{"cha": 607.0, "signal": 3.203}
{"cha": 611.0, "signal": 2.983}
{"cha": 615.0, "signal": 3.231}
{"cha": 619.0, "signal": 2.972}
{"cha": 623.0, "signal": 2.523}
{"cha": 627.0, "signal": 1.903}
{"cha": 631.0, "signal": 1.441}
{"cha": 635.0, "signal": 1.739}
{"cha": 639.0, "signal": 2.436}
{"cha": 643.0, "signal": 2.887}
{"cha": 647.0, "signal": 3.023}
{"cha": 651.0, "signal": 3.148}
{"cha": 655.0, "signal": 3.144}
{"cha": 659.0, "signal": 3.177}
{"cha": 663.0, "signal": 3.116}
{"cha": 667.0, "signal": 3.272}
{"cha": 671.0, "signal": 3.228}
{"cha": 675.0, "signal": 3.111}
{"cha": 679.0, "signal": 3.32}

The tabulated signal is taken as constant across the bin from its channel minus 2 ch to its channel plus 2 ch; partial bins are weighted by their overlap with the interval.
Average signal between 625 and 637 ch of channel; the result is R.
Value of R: 1.69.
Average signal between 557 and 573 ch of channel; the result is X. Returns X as 2.72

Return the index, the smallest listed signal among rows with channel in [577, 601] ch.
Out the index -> 2.395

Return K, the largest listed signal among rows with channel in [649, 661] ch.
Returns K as 3.177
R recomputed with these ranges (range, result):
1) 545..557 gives 3.32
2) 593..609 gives 3.22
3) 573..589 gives 2.49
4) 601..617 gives 3.17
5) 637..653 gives 2.87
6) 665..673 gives 3.25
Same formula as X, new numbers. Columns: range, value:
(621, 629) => 2.21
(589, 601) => 3.23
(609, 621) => 3.06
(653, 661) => 3.16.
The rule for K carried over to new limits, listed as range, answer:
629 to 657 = 3.148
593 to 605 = 3.266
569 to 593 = 3.261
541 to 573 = 3.377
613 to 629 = 3.231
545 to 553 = 3.359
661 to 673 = 3.272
